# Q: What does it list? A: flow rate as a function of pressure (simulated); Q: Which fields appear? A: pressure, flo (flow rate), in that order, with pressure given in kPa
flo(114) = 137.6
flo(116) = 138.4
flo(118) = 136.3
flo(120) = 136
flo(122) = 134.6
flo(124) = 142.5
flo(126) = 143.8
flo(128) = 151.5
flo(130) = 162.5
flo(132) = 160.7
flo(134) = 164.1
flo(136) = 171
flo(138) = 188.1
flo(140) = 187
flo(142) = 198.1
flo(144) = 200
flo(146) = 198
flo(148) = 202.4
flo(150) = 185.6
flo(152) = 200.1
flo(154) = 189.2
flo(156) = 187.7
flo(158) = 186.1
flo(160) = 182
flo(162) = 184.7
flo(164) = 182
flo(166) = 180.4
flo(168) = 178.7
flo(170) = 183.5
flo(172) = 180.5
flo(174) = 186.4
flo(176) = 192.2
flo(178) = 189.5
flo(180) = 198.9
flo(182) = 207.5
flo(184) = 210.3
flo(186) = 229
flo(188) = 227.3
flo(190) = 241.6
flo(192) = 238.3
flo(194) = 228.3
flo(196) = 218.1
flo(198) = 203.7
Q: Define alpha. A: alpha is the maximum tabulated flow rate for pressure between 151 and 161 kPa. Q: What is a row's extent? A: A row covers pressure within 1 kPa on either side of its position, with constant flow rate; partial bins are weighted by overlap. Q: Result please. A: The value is 200.1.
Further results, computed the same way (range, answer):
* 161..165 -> 184.7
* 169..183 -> 207.5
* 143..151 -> 202.4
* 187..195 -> 241.6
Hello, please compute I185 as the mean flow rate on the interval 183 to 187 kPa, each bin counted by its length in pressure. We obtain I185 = 220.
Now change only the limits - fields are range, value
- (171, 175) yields 183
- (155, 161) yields 185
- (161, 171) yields 182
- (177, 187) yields 207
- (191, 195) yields 233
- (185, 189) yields 228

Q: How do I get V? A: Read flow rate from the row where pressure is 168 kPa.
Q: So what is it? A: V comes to 178.7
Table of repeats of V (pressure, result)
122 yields 134.6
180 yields 198.9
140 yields 187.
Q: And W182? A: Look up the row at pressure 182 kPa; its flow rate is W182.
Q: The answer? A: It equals 207.5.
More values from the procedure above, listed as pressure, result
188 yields 227.3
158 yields 186.1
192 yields 238.3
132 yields 160.7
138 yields 188.1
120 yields 136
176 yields 192.2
